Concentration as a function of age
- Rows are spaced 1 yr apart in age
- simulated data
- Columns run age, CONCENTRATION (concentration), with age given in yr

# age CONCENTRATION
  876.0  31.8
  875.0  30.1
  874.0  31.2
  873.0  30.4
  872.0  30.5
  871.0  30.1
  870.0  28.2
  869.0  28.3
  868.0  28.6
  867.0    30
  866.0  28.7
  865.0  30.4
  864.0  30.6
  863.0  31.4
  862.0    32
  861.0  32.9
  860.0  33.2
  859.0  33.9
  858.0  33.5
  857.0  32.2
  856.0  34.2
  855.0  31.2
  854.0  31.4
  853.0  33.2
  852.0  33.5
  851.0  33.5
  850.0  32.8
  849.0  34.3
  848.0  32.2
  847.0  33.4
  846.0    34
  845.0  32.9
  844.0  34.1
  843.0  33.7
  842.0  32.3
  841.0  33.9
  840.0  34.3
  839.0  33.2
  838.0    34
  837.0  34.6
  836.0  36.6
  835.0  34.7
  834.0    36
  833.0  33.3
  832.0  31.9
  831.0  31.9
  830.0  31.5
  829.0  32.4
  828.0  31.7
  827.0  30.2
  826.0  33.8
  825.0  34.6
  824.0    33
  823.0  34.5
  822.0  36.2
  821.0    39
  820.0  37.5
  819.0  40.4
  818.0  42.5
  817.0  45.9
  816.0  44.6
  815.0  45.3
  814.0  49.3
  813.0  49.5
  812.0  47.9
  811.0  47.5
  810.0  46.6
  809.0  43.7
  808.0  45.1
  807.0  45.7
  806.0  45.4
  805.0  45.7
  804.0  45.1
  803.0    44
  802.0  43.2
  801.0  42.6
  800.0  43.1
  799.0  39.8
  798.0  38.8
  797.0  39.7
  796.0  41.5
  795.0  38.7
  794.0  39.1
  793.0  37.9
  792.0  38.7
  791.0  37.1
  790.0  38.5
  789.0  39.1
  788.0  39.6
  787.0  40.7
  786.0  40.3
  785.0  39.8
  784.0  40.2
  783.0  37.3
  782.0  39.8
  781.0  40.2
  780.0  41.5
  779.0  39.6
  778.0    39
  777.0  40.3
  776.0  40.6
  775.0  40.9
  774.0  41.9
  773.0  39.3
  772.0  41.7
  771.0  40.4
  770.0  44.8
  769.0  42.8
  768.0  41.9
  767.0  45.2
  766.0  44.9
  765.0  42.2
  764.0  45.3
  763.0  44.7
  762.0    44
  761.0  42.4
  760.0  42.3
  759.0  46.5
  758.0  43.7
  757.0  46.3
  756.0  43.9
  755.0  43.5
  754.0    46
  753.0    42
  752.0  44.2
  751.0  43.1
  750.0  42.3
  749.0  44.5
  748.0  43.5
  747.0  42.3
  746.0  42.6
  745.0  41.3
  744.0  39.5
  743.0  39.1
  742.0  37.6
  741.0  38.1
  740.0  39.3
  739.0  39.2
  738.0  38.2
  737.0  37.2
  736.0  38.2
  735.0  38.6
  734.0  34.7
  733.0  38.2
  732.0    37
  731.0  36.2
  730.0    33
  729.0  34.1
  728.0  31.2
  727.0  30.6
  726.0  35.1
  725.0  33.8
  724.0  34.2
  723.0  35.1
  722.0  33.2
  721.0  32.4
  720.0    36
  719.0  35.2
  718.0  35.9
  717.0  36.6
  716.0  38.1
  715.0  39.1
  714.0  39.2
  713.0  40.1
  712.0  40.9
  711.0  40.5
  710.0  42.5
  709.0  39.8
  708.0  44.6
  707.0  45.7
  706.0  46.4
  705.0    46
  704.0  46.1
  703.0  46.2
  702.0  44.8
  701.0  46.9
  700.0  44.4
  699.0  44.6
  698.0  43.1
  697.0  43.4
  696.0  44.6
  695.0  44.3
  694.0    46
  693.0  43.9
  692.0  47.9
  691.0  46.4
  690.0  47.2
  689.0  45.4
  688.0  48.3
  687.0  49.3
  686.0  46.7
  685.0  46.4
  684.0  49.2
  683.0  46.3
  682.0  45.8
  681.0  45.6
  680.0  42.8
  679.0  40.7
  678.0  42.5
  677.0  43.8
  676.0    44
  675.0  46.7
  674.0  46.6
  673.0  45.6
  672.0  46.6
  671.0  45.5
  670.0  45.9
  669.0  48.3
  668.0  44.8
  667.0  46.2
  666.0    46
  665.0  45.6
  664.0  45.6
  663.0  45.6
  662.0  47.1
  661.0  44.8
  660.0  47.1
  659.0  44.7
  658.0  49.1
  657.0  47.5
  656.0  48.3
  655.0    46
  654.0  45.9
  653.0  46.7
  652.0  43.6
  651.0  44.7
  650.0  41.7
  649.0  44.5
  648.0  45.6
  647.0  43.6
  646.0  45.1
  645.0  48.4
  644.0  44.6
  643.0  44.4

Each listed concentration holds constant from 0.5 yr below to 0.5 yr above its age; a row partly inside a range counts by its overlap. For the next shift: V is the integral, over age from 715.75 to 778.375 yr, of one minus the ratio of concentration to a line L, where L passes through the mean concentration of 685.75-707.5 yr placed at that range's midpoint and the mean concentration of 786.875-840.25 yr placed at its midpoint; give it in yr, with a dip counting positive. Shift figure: 4.60 yr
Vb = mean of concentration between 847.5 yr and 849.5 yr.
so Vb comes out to 33.2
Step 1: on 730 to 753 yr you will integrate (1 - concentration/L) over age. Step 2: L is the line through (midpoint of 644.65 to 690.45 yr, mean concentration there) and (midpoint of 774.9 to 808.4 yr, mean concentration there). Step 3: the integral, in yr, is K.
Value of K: 1.7 yr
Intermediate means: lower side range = 45.8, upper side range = 40.8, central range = 39.7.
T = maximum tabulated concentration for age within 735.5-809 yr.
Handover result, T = 46.5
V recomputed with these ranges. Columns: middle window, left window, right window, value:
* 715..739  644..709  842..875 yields 3.61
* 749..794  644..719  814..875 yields -3.53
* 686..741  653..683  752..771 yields 5.50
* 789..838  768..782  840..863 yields -3.42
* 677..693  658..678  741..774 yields -0.23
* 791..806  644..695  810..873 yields -1.50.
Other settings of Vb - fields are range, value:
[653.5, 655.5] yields 46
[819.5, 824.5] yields 36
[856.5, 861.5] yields 33.1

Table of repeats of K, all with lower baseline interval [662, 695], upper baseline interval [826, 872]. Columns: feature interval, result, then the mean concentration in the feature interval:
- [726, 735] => 1.5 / 34.7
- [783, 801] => -1.3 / 39.6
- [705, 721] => 1.2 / 40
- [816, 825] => -1.0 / 38.7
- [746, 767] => -2.2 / 43.9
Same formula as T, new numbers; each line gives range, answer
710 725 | 42.5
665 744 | 49.3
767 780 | 45.2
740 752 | 44.5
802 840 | 49.5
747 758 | 46.3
